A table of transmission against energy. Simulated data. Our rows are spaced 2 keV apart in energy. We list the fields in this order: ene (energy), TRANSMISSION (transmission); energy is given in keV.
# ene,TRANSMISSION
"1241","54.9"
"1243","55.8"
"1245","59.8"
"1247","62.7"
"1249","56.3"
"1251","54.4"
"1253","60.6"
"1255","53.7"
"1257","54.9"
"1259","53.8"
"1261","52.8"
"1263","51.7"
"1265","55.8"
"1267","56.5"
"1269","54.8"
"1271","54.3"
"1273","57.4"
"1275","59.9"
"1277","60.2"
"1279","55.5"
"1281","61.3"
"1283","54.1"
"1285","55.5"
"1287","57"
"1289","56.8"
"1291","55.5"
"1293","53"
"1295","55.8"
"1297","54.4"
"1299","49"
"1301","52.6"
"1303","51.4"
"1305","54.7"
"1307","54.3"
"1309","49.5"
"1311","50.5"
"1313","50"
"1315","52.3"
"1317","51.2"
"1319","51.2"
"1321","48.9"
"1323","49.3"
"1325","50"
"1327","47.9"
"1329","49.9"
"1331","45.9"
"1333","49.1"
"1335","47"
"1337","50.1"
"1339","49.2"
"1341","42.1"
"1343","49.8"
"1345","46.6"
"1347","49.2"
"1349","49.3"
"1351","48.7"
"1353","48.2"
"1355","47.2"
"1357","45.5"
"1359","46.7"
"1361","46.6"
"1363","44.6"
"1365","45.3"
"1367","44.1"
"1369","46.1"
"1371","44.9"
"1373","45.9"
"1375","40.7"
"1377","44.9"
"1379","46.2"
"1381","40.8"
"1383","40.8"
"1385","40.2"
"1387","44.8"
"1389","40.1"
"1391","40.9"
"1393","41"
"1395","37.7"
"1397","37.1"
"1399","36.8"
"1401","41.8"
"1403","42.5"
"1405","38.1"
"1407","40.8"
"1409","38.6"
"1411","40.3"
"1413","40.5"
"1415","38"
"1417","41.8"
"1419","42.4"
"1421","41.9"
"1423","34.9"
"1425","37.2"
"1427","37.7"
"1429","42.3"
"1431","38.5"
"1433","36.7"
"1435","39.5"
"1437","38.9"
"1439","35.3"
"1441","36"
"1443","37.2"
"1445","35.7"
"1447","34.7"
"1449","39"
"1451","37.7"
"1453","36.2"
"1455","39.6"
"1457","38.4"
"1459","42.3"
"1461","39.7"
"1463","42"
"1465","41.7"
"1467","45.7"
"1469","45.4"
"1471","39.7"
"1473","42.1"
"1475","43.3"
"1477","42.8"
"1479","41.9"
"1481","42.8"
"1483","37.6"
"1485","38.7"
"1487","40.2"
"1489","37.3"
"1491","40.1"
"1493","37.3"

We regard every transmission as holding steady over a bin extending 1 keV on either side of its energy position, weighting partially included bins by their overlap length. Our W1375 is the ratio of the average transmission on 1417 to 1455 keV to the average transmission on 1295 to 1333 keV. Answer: 0.75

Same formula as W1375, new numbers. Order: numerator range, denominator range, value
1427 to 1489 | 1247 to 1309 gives 0.72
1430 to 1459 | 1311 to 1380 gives 0.79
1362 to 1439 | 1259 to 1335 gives 0.77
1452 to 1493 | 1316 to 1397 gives 0.89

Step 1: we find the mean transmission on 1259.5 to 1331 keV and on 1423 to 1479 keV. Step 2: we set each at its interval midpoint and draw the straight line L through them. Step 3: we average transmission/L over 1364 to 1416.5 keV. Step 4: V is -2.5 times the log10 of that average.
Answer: 0.086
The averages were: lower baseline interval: 53.5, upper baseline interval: 39.4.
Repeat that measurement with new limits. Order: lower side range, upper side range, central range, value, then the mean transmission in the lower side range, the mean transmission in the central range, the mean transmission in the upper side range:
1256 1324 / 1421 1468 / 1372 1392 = 0.06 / 54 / 42.5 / 38.6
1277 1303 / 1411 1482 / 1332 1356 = 0.04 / 55.1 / 48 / 39.7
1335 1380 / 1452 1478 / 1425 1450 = 0.14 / 46.5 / 37.6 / 41.5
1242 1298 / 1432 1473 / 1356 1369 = 0.05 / 56.2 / 45.5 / 39.1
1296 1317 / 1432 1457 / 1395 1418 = 0.04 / 51.8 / 39.6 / 37.3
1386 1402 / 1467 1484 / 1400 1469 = 0.05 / 40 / 39.3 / 42.2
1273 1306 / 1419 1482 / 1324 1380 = 0.06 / 55.5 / 46.8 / 39.6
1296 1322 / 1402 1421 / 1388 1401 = 0.08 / 51.5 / 39.2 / 40.4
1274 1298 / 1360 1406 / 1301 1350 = 0.02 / 56.6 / 49.6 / 42.3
